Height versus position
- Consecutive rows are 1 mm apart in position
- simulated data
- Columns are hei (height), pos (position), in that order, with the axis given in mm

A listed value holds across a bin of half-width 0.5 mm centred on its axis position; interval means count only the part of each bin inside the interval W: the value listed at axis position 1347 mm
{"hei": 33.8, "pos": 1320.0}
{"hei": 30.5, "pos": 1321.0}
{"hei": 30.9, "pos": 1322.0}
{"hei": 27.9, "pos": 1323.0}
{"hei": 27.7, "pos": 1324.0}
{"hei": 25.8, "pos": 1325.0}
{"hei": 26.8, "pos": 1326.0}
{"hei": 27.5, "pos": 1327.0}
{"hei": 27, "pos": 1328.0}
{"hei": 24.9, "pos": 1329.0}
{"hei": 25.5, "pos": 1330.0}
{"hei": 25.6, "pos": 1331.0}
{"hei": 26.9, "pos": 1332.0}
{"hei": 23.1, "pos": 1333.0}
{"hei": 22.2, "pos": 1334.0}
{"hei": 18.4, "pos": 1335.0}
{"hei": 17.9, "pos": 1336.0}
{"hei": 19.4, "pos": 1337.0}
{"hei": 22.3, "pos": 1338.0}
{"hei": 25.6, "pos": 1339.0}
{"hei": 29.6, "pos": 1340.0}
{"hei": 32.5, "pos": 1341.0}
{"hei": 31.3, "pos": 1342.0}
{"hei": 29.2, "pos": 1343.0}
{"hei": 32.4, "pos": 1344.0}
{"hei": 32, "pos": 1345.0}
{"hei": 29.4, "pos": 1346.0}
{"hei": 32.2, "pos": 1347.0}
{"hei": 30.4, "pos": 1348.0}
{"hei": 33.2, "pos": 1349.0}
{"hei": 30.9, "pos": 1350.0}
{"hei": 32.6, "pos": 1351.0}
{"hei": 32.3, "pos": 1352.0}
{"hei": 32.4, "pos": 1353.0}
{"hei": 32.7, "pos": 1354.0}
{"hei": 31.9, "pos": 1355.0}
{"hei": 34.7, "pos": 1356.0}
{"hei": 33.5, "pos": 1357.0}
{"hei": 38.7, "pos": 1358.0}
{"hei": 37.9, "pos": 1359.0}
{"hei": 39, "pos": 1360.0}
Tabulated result 32.2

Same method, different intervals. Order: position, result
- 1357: 33.5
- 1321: 30.5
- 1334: 22.2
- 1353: 32.4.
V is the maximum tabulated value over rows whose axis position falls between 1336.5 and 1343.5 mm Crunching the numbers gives 32.5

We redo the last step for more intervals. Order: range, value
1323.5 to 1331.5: 27.7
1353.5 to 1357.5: 34.7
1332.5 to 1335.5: 23.1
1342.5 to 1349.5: 33.2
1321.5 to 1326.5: 30.9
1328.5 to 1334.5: 26.9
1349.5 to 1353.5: 32.6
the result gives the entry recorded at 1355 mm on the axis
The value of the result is 31.9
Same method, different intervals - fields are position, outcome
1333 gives 23.1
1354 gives 32.7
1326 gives 26.8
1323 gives 27.9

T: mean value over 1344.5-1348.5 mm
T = 31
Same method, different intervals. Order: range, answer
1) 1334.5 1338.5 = 19.5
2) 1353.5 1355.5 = 32.3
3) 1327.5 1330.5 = 25.8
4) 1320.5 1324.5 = 29.2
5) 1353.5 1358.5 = 34.3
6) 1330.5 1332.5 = 26.2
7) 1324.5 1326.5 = 26.3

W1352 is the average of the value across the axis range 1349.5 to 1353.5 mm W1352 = 32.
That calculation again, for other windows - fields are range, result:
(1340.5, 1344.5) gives 31.4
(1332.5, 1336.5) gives 20.4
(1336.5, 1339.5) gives 22.4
